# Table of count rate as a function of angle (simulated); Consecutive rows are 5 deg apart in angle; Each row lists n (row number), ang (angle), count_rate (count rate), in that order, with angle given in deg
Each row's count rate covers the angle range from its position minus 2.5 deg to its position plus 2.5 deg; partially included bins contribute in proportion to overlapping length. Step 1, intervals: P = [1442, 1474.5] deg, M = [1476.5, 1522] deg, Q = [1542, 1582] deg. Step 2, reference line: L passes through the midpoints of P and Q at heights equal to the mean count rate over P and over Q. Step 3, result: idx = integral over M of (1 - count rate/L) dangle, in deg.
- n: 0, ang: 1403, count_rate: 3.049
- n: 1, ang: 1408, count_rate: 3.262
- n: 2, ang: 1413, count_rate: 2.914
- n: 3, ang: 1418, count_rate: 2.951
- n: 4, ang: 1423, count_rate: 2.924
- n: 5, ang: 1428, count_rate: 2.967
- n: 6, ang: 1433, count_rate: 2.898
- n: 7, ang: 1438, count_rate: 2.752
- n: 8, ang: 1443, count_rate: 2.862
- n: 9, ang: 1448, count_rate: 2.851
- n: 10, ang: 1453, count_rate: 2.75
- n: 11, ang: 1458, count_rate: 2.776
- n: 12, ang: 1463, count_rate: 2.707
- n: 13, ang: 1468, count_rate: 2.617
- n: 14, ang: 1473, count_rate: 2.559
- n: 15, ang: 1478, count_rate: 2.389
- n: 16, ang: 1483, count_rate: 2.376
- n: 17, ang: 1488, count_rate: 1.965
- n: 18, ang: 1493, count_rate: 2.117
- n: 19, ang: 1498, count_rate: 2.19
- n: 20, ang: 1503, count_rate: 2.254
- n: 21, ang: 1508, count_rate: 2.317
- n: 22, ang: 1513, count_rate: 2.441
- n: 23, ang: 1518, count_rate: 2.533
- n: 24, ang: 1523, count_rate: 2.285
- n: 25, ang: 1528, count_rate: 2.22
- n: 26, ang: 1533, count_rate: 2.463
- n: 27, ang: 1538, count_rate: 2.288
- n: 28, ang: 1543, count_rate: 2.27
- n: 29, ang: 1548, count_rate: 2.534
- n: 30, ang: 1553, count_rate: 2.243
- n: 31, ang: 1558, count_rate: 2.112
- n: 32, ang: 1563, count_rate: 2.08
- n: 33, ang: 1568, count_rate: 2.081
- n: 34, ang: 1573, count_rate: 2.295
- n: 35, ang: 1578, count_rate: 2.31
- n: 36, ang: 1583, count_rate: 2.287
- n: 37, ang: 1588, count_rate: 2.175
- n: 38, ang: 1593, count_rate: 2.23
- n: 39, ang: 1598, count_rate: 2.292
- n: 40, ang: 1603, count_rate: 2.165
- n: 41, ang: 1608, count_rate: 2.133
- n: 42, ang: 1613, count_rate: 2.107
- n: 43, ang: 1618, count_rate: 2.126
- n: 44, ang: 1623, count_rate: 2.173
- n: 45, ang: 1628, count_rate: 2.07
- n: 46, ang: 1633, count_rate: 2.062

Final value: 4.5 deg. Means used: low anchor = 2.73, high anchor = 2.24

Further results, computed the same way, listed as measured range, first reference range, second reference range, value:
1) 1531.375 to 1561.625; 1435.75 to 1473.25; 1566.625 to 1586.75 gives 0.84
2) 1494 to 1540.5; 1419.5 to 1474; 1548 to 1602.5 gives 2.90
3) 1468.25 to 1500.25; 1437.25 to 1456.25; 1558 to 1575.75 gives 3.85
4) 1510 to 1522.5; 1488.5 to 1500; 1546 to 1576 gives -1.71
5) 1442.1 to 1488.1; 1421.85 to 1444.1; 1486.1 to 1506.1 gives -1.85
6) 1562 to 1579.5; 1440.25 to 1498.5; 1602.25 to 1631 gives 0.43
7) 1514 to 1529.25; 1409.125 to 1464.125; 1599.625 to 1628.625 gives 0.92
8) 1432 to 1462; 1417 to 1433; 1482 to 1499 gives -1.54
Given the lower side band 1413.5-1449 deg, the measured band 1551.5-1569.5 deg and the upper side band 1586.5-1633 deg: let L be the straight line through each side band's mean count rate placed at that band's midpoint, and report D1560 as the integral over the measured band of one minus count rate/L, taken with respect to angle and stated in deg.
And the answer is 1.8 deg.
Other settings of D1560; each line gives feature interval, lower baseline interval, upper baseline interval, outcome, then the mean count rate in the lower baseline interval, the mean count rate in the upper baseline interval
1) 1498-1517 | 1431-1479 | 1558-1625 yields 1.4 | 2.72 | 2.19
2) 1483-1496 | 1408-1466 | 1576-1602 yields 2.7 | 2.87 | 2.25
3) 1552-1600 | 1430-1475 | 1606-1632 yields 1.5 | 2.76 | 2.12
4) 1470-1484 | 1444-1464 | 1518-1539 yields 1.0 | 2.78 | 2.34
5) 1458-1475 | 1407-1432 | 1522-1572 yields 0.4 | 2.98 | 2.26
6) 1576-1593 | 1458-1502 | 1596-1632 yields -0.4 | 2.38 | 2.15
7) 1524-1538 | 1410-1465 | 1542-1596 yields 0.5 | 2.86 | 2.24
